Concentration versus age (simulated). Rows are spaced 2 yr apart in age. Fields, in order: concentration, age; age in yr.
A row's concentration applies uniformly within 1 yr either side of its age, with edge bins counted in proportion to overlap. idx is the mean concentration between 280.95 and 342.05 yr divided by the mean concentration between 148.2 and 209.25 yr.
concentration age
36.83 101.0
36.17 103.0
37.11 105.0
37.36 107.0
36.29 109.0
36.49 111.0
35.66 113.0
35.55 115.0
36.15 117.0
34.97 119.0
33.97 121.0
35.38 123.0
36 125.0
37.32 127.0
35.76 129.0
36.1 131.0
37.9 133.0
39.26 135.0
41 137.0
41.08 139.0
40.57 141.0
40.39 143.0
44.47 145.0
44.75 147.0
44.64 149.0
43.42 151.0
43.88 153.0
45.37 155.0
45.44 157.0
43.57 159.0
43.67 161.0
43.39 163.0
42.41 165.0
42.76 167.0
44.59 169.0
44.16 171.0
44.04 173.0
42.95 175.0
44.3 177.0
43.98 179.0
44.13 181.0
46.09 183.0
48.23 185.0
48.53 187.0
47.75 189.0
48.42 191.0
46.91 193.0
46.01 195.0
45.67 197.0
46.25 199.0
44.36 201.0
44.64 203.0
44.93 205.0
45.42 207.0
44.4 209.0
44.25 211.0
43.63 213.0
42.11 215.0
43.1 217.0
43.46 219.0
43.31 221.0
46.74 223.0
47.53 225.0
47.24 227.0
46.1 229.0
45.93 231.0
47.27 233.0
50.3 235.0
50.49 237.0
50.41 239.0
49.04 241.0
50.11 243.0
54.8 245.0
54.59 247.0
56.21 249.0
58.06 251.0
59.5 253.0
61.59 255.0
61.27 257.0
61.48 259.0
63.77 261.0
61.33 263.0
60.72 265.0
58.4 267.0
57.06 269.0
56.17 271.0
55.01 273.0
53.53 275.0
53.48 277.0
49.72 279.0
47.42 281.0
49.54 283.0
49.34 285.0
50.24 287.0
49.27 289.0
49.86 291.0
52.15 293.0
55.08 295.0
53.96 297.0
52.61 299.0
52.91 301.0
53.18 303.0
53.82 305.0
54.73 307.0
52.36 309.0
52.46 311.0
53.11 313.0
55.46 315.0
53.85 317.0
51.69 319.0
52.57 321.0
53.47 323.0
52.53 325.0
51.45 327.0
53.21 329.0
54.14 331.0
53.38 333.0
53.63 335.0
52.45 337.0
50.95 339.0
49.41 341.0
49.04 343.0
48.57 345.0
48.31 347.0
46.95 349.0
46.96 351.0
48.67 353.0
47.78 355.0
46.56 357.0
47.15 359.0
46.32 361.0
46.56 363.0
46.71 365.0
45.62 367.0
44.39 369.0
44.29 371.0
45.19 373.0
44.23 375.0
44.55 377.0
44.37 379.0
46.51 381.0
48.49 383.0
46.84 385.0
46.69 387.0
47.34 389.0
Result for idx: 1.2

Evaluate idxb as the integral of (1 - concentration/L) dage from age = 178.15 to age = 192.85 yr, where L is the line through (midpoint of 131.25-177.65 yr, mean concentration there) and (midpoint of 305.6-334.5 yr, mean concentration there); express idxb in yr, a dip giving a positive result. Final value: -0.7 yr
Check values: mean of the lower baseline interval 42.8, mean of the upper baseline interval 53.2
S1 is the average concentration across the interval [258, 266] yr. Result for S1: 61.8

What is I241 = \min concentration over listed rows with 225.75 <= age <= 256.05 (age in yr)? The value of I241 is 45.93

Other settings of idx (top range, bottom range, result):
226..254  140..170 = 1.18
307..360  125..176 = 1.22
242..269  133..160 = 1.37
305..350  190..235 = 1.14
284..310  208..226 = 1.18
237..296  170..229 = 1.21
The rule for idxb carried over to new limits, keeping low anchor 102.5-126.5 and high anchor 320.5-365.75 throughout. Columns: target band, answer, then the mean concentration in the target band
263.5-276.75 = -3.3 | 56.8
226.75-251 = -3.9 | 50.6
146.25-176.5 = -4.0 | 43.9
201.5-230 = -1.8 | 44.8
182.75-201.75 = -2.9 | 46.9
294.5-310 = -2.0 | 53.5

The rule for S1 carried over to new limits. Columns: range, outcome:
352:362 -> 47.3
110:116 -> 35.9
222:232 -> 46.7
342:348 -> 48.6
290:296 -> 52.4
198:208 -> 45.1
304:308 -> 54.3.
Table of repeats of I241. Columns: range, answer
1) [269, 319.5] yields 47.42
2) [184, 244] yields 42.11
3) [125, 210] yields 35.76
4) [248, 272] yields 56.17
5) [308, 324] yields 51.69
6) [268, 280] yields 49.72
